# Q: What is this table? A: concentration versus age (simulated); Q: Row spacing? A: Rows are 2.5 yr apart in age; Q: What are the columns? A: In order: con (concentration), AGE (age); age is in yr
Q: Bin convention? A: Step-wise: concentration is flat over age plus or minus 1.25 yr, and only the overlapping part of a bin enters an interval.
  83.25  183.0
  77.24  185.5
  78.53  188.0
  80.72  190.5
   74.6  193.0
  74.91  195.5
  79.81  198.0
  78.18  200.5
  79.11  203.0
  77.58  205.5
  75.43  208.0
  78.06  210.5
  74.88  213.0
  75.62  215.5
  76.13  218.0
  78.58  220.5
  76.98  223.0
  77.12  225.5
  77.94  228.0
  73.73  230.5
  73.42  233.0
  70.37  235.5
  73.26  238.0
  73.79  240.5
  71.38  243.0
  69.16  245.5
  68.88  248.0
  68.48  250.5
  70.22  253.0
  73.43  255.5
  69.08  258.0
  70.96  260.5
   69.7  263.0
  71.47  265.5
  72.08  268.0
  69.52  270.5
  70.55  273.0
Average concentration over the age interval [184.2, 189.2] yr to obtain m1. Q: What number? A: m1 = 77.9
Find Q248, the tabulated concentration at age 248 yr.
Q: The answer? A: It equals 68.88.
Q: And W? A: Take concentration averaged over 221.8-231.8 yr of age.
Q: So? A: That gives 76.4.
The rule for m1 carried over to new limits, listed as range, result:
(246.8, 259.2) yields 70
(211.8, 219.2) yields 75.5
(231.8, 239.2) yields 72.3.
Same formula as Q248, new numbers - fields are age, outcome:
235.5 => 70.37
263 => 69.7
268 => 72.08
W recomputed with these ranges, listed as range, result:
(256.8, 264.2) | 69.9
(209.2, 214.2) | 76.5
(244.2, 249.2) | 69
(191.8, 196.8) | 74.8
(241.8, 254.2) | 69.6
